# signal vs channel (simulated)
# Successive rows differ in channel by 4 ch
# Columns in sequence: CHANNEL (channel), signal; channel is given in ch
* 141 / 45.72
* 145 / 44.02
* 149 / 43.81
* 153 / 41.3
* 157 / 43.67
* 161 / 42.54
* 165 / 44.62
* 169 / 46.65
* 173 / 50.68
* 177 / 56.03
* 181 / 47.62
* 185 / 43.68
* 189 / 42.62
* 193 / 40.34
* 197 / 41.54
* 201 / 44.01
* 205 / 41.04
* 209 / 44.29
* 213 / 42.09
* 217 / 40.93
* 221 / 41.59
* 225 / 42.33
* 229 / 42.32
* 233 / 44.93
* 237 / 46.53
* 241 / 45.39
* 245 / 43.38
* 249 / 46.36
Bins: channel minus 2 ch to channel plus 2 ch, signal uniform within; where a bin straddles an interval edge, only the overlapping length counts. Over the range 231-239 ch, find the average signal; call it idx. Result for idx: 45.7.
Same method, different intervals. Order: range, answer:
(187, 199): 41.5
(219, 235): 42.8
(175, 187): 49.1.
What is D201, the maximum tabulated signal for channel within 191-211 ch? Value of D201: 44.29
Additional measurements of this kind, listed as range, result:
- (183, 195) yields 43.68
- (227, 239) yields 46.53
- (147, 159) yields 43.81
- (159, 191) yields 56.03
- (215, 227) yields 42.33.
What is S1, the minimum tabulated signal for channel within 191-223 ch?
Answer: 40.34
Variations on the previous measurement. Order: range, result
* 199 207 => 41.04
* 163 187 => 43.68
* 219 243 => 41.59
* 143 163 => 41.3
